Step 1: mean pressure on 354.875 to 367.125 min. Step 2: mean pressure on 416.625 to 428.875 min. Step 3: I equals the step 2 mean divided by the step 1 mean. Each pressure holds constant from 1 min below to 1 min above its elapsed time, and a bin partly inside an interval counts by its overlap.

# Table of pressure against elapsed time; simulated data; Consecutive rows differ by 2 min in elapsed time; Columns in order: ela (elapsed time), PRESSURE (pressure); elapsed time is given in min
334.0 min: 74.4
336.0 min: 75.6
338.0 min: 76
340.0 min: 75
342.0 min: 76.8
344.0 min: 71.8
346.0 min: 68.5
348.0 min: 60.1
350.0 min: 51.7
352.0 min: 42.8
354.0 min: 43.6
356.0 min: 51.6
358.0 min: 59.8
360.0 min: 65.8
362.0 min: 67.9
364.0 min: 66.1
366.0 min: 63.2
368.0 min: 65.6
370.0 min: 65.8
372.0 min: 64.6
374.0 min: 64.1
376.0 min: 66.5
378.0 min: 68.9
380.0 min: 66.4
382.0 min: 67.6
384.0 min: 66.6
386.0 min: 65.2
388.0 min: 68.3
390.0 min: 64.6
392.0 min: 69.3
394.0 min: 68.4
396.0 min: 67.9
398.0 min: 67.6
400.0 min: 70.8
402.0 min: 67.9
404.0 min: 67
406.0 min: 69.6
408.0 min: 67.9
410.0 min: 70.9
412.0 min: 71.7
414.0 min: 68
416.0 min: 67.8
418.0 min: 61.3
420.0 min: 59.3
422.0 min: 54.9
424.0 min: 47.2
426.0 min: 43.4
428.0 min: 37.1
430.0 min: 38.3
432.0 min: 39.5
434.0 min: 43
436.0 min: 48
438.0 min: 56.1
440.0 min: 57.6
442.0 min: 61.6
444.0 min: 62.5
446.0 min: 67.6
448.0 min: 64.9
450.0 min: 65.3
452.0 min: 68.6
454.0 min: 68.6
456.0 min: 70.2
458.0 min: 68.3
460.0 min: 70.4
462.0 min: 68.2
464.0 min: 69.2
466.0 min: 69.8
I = 0.8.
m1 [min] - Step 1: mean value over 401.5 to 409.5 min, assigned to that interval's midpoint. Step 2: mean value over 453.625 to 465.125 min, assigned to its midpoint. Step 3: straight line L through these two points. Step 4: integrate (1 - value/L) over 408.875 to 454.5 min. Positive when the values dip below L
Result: 7.5 min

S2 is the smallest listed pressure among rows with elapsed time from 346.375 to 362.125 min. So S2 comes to 42.8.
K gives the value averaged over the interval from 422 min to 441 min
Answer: 46.1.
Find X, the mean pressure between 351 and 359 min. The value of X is 49.5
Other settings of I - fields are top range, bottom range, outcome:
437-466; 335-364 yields 1.04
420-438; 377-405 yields 0.67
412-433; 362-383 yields 0.80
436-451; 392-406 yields 0.90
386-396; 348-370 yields 1.16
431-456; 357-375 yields 0.91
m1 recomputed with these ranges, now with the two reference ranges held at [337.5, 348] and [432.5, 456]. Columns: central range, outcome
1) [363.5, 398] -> 0.6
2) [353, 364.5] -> 1.9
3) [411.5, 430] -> 2.3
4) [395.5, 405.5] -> -0.4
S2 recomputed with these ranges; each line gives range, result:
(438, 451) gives 56.1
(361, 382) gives 63.2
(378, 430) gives 37.1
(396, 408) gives 67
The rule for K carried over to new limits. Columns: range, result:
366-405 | 66.9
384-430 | 63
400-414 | 69.2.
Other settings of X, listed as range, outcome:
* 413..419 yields 65.7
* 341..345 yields 74.3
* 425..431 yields 39.6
